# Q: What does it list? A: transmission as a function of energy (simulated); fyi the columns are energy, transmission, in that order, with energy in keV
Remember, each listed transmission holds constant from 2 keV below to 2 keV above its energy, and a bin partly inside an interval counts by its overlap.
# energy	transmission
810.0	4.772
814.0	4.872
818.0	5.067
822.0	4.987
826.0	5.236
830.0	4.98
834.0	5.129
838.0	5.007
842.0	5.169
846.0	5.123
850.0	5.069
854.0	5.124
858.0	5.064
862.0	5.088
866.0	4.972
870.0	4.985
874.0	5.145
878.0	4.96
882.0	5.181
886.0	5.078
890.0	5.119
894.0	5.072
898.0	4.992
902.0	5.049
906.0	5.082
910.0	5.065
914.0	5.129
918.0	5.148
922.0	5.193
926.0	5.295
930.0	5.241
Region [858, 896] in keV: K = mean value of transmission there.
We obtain 5.07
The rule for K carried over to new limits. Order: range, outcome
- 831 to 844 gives 5.09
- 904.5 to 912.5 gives 5.08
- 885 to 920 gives 5.08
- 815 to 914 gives 5.07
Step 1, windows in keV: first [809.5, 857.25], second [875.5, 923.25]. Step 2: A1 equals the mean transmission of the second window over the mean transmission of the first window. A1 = 1.0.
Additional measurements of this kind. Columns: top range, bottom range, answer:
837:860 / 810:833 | 1.02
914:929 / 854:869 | 1.03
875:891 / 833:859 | 1.00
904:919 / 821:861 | 1.00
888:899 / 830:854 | 1.00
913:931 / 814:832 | 1.03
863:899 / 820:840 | 1.00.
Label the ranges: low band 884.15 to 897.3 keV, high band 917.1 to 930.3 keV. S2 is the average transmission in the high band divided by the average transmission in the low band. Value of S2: 1.0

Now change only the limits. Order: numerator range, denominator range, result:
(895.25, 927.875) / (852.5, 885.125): 1.01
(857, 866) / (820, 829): 0.99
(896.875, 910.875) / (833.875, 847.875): 0.99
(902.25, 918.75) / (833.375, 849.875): 1.00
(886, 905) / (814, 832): 1.00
